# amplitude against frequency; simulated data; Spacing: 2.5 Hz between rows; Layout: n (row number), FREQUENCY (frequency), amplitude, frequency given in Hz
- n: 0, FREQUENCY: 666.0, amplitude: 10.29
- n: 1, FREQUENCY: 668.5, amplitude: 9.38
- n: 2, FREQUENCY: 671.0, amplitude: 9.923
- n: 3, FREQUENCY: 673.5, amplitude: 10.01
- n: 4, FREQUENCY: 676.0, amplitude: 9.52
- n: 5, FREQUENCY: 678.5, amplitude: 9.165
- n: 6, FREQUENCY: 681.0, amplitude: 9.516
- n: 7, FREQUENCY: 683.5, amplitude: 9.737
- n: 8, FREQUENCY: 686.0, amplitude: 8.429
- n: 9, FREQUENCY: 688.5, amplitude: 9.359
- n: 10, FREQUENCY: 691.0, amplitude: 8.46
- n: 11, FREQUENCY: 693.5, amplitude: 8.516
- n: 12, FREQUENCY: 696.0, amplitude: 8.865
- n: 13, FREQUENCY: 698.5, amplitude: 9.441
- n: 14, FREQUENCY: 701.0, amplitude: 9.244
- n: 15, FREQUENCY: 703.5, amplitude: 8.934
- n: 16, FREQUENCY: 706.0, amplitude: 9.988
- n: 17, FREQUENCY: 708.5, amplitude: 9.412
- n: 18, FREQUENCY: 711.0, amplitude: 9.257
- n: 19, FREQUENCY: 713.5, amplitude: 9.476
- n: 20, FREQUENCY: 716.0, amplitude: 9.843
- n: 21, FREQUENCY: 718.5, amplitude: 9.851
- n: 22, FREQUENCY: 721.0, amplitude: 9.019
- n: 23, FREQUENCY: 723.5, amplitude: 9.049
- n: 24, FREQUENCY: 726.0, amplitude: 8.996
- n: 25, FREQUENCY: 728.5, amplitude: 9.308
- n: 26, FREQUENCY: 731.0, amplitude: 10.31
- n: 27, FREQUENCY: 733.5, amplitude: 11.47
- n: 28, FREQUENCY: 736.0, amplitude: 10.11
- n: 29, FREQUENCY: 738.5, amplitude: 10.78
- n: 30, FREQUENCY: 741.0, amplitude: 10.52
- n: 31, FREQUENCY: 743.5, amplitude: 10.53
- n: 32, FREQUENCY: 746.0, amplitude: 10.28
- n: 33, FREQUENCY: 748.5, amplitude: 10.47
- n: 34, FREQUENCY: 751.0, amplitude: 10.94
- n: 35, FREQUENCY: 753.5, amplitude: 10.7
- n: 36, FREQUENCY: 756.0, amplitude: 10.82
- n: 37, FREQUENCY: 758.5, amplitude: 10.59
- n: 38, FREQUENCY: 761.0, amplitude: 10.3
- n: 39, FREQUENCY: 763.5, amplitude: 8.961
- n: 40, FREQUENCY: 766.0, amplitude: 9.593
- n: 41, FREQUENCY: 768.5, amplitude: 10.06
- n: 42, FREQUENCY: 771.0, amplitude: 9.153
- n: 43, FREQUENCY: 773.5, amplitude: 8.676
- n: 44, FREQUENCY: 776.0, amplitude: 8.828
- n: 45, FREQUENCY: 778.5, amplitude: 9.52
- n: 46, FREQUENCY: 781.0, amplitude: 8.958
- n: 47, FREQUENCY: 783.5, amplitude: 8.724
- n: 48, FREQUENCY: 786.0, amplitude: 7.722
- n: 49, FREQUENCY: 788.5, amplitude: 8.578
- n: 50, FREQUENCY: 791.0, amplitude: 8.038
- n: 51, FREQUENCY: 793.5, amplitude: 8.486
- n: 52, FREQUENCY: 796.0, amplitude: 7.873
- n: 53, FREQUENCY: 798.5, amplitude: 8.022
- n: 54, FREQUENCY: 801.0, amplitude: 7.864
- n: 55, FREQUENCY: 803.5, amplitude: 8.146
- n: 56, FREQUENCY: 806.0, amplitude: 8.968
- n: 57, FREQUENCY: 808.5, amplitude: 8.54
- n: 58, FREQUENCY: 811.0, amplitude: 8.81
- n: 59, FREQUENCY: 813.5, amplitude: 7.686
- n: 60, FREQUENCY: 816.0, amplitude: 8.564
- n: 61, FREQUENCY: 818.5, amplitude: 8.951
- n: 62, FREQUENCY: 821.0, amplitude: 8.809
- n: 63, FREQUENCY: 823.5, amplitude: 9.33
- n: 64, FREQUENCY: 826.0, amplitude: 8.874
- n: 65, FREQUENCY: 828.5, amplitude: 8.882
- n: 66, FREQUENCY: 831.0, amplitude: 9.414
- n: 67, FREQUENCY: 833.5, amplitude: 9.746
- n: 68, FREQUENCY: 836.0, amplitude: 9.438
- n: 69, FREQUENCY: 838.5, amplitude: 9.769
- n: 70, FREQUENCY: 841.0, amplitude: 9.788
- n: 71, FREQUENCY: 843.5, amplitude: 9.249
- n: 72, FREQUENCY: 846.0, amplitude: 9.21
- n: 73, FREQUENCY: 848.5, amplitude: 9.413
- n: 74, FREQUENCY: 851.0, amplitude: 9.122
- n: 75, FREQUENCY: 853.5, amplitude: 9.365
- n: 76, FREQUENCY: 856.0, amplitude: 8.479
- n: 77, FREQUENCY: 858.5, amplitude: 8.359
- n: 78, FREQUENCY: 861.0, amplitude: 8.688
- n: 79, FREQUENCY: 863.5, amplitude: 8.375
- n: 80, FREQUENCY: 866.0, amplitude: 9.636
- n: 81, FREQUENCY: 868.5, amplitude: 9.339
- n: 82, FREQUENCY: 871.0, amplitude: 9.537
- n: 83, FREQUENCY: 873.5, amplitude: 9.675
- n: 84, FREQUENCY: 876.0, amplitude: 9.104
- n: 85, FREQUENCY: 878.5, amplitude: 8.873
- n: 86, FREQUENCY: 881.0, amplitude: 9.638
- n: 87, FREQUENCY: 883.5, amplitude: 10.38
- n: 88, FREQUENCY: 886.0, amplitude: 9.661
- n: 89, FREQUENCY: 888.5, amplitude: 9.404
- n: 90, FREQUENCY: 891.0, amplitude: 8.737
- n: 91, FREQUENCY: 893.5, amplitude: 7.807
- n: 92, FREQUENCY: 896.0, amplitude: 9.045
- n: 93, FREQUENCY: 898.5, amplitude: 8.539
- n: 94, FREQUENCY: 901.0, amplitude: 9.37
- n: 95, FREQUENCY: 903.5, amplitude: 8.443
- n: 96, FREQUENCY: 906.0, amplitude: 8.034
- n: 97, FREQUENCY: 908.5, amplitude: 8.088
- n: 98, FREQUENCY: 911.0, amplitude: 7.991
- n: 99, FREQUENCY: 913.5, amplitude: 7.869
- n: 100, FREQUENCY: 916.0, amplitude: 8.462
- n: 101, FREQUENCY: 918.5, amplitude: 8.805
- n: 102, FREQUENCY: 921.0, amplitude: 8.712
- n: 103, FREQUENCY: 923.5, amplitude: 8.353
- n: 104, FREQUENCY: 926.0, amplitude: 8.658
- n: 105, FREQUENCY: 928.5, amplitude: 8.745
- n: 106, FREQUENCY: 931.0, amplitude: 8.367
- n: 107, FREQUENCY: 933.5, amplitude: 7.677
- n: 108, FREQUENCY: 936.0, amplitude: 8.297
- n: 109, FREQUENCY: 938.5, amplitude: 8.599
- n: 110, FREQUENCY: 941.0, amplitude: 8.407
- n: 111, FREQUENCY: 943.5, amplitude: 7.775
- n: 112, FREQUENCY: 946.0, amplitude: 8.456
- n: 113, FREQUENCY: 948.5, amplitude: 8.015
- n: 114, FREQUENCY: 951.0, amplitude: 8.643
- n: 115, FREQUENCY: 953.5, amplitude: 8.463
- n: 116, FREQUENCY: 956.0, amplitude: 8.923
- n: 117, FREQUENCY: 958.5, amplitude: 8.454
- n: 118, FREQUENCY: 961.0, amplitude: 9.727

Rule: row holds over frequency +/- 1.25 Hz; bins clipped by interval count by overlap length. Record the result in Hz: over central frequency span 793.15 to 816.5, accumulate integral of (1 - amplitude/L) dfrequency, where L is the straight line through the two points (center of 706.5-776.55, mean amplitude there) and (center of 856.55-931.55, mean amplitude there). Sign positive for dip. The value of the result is 2.9 Hz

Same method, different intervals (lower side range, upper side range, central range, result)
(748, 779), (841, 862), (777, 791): 1.51 Hz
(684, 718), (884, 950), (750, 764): -2.23 Hz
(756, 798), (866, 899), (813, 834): 0.46 Hz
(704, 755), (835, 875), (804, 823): 1.70 Hz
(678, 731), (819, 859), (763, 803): 2.41 Hz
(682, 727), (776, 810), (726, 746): -3.12 Hz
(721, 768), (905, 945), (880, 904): -1.30 Hz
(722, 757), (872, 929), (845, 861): 0.48 Hz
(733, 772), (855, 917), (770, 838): 7.31 Hz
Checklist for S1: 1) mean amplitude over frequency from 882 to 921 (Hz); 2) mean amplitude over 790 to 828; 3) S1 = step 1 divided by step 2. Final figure 1.03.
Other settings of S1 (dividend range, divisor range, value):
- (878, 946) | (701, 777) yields 0.87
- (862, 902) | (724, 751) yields 0.89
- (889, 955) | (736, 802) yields 0.89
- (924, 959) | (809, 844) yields 0.92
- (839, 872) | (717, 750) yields 0.91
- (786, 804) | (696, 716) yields 0.86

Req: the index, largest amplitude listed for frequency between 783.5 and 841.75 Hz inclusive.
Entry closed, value 9.788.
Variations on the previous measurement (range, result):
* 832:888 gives 10.38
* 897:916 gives 9.37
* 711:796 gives 11.47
